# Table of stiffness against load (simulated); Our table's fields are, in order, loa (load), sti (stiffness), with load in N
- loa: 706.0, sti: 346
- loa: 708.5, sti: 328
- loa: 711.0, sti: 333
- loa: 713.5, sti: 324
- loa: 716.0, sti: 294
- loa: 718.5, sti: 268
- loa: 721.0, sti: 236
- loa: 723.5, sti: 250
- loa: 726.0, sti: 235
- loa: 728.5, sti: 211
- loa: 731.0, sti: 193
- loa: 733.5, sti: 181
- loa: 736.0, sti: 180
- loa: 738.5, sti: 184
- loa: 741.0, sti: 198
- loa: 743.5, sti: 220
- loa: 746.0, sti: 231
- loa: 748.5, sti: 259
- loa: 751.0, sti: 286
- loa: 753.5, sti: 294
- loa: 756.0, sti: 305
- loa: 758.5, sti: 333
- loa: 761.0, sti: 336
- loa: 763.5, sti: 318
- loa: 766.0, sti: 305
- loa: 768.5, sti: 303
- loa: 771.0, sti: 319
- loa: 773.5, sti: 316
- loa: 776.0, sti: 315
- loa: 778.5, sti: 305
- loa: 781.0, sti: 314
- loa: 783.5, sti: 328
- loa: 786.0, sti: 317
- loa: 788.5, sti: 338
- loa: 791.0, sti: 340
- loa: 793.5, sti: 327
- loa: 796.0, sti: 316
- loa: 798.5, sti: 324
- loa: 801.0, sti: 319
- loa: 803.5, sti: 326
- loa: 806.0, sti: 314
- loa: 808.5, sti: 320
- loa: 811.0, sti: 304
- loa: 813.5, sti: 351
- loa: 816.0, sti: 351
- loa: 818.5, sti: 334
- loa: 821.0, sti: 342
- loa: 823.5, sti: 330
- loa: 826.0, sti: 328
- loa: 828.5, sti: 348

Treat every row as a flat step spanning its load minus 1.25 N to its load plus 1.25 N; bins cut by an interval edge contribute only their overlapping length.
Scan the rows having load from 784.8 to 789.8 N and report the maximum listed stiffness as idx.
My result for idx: 338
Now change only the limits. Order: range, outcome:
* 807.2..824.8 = 351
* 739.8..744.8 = 220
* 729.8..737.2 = 193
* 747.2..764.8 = 336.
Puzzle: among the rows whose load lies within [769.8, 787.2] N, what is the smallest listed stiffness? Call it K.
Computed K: 305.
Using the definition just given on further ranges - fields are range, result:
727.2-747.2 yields 180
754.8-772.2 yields 303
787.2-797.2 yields 316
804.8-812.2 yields 304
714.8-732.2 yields 193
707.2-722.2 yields 236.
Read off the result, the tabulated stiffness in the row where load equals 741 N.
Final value 198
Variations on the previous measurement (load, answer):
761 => 336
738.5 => 184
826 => 328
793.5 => 327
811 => 304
